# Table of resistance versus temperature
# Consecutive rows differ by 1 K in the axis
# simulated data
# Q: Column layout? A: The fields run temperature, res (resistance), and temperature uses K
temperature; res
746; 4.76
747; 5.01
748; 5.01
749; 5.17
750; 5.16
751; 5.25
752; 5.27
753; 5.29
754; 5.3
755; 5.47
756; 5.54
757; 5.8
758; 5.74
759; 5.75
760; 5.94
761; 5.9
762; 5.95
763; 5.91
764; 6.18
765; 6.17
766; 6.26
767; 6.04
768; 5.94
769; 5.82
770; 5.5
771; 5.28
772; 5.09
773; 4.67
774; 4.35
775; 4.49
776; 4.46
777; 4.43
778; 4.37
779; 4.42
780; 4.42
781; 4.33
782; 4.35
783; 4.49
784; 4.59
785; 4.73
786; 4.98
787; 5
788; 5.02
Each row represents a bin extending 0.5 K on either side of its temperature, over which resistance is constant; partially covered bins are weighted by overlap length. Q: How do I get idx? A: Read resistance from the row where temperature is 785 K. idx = 4.73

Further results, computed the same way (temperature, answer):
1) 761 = 5.9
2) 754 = 5.3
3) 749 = 5.17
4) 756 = 5.54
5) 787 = 5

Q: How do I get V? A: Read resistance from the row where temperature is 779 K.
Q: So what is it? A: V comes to 4.42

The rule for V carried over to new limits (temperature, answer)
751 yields 5.25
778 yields 4.37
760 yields 5.94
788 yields 5.02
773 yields 4.67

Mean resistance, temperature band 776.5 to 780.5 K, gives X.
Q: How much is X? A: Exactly 4.41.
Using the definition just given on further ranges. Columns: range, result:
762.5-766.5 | 6.13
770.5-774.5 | 4.85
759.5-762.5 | 5.93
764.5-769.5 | 6.05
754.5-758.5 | 5.64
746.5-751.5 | 5.12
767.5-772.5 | 5.53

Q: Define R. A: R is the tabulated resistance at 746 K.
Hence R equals 4.76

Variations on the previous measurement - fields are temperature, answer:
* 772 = 5.09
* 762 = 5.95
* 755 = 5.47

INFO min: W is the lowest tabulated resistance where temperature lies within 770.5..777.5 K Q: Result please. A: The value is 4.35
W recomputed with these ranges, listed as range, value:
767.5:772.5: 5.09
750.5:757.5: 5.25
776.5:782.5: 4.33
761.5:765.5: 5.91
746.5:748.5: 5.01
